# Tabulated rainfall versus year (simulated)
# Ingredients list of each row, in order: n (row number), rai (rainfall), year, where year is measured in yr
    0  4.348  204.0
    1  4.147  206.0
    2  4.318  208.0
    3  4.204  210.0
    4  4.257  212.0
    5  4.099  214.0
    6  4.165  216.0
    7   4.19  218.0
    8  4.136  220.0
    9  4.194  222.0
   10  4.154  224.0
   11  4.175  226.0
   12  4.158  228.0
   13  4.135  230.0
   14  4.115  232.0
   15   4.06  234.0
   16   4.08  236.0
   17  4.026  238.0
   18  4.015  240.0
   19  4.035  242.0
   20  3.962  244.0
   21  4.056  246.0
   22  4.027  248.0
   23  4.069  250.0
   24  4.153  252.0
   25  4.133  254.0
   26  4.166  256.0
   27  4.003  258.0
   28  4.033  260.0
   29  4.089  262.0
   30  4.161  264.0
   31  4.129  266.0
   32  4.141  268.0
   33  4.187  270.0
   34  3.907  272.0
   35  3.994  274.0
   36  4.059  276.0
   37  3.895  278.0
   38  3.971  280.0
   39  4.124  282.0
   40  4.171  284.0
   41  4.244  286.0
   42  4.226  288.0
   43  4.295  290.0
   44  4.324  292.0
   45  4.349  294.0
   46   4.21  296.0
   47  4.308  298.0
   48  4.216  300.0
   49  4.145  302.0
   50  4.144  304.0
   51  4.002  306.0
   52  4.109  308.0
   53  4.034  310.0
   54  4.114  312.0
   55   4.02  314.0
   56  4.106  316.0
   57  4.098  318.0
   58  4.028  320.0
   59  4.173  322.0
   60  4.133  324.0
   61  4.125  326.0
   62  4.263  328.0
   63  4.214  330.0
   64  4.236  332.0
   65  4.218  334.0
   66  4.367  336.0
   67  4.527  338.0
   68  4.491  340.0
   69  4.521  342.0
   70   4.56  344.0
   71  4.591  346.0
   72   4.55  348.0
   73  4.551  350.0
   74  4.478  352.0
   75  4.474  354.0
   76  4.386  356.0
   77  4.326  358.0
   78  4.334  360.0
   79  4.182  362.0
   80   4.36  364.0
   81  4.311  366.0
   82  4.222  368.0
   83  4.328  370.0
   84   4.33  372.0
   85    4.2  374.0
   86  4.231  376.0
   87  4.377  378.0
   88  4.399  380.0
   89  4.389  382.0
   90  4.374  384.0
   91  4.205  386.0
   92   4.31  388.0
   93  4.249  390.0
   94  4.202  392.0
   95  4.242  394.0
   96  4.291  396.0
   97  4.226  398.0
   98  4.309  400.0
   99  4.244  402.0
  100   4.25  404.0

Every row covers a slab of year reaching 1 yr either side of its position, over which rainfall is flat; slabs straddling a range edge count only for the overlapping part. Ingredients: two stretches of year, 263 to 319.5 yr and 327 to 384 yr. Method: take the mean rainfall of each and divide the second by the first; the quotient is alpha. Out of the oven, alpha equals 1.06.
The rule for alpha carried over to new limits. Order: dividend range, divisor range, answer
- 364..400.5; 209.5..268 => 1.04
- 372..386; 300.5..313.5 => 1.06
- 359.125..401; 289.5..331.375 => 1.03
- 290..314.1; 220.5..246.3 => 1.02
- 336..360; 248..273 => 1.10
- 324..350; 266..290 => 1.07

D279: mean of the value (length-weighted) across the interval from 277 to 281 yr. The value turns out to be 3.93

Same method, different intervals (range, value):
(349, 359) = 4.44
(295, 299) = 4.26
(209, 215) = 4.19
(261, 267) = 4.13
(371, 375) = 4.27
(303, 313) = 4.08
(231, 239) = 4.07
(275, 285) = 4.04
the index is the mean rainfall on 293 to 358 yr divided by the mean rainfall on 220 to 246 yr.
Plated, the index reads 1.0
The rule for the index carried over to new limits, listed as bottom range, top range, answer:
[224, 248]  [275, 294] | 1.02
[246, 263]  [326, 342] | 1.06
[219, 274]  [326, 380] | 1.07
